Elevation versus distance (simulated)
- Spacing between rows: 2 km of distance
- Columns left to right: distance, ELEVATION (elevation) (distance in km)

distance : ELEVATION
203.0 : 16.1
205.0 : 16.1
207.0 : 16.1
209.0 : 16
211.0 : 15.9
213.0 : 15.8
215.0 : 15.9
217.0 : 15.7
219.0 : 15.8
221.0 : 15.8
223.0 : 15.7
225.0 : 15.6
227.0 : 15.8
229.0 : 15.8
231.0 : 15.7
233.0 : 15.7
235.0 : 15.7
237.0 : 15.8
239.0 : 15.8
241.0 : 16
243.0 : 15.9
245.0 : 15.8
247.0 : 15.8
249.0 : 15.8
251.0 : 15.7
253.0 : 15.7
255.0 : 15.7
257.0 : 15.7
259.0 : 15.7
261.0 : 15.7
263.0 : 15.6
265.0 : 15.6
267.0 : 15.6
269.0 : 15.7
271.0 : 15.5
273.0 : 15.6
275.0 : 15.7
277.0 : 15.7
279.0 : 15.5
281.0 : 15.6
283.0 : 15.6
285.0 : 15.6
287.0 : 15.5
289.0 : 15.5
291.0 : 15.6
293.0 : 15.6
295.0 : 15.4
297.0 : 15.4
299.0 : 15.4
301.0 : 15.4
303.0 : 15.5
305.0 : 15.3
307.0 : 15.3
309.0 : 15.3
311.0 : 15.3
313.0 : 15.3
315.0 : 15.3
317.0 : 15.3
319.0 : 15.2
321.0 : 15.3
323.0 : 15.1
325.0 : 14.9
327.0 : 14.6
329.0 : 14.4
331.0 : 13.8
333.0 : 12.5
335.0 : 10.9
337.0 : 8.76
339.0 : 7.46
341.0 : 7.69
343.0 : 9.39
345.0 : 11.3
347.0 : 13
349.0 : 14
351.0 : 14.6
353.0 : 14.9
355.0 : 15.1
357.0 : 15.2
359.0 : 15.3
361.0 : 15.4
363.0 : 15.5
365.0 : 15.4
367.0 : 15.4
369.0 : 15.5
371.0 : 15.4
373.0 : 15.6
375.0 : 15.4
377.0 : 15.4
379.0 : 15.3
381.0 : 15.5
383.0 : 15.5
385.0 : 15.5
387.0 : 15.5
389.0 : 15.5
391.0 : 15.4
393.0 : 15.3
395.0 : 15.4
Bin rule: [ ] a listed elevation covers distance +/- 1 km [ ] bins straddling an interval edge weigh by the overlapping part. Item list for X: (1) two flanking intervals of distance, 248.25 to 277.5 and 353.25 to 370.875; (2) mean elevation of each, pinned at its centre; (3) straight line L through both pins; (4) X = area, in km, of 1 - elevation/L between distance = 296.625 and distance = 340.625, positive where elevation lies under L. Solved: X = 4.0 km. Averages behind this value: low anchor 15.7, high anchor 15.3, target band 14.1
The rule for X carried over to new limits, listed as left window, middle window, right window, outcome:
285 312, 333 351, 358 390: 5.6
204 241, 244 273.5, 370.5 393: 0.1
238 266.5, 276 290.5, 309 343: -0.9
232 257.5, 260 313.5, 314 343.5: -4.7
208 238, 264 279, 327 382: -0.6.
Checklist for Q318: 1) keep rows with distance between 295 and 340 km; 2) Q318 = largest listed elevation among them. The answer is 15.5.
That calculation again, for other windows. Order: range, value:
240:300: 16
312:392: 15.6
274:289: 15.7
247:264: 15.8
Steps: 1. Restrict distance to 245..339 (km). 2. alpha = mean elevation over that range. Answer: 15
